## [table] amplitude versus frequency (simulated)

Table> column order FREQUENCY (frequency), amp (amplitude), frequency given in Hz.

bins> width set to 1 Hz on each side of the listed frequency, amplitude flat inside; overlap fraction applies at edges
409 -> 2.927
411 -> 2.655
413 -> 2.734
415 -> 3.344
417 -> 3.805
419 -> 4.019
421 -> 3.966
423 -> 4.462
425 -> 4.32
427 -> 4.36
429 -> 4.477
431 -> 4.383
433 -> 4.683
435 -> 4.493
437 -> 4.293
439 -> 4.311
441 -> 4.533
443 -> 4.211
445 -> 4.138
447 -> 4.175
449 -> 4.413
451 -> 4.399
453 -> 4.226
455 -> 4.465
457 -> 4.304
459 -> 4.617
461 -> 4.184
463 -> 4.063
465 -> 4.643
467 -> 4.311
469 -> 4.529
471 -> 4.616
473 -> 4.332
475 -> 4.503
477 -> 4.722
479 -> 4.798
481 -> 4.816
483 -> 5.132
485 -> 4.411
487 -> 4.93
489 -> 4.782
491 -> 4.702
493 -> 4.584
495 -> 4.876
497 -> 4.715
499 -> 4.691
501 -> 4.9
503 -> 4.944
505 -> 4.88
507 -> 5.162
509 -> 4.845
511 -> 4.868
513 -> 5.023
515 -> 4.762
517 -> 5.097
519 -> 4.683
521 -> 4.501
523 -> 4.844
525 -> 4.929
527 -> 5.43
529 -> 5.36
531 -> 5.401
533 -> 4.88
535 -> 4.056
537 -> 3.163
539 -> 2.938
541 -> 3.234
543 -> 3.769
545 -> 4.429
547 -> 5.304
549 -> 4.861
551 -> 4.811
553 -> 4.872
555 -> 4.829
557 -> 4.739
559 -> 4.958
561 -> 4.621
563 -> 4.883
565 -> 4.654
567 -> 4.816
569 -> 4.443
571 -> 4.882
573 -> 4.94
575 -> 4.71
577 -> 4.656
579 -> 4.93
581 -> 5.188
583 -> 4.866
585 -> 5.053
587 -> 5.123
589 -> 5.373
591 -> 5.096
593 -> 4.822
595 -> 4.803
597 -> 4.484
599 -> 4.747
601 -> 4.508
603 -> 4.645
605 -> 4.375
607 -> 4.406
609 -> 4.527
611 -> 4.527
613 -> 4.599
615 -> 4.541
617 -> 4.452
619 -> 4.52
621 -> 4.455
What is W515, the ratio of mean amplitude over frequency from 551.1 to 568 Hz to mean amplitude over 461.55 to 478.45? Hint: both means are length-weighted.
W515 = 1.07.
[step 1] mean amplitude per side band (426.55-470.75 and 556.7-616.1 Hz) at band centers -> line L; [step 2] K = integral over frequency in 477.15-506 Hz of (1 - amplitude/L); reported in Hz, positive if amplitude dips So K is -1.9 Hz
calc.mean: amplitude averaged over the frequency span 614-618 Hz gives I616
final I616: 4.5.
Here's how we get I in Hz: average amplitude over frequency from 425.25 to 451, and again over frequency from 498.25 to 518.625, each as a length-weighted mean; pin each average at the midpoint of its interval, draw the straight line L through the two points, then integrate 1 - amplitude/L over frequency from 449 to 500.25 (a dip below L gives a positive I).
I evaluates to 0.90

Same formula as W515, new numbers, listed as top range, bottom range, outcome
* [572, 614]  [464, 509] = 1.01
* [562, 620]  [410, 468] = 1.14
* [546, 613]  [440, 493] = 1.07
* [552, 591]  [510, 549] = 1.07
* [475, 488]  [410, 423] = 1.37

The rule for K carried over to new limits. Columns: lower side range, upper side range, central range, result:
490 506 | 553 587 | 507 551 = 1.8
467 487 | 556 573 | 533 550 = 2.5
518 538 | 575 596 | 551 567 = 0.2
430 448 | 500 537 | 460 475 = 0.5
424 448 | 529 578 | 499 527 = -2.5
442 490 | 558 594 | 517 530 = -0.7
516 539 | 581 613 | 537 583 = 1.3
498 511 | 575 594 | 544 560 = 0.3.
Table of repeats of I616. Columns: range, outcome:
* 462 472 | 4.43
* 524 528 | 5.18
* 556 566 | 4.77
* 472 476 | 4.42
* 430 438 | 4.46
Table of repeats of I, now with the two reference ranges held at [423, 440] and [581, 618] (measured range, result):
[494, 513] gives -1.4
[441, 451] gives 0.4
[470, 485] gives -0.6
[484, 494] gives -0.3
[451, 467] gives 0.4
